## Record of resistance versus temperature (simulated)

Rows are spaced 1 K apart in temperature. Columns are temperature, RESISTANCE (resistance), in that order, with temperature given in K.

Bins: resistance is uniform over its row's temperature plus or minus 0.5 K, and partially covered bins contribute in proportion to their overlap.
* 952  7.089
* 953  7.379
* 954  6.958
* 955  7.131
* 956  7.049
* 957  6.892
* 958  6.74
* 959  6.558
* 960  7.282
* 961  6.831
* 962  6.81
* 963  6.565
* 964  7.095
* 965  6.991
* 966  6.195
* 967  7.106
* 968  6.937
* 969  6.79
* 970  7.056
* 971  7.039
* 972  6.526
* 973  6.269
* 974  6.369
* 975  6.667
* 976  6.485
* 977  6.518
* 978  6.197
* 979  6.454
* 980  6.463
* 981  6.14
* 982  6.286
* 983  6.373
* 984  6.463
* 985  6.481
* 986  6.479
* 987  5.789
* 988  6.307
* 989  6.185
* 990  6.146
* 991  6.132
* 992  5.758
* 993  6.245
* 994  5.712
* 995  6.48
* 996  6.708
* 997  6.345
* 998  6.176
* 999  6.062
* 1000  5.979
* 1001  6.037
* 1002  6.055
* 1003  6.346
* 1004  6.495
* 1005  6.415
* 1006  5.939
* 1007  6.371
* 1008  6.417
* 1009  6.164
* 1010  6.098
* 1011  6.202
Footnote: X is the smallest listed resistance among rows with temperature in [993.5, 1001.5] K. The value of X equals 5.712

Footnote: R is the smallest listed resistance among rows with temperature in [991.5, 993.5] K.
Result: 5.758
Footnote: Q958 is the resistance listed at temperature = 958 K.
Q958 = 6.74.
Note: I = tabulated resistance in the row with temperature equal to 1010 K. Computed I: 6.098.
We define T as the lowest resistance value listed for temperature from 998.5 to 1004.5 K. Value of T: 5.979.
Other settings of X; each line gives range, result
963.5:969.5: 6.195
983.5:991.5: 5.789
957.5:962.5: 6.558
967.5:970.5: 6.79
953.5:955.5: 6.958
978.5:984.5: 6.14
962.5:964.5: 6.565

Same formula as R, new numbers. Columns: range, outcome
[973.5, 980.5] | 6.197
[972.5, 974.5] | 6.269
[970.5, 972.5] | 6.526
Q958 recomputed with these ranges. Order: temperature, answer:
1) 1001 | 6.037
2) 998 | 6.176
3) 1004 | 6.495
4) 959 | 6.558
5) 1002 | 6.055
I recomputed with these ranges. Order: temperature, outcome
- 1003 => 6.346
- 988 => 6.307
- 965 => 6.991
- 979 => 6.454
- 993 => 6.245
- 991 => 6.132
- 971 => 7.039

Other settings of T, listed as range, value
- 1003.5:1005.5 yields 6.415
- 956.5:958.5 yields 6.74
